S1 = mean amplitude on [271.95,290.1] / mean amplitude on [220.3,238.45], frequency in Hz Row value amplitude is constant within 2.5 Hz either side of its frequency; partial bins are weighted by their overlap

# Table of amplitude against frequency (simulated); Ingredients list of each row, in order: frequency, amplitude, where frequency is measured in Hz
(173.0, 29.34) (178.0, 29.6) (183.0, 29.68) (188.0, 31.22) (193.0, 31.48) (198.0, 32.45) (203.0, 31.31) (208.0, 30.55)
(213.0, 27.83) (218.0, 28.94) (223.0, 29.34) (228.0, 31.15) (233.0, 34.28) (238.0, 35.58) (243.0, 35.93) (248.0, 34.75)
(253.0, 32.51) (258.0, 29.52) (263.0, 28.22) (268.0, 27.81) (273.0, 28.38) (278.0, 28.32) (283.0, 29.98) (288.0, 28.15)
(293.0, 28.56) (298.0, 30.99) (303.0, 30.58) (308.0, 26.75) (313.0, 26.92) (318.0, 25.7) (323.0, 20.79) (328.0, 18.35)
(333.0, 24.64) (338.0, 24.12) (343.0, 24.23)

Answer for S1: 0.89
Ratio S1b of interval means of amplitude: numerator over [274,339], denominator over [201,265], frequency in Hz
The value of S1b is 0.8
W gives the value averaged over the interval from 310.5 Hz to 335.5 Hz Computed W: 23.3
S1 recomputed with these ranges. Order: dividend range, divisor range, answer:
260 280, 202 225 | 0.96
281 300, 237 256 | 0.85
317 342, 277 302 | 0.77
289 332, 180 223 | 0.86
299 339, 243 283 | 0.82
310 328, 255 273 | 0.83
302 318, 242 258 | 0.82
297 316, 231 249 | 0.81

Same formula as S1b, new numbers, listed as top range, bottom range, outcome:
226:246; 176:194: 1.13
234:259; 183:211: 1.09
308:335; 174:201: 0.77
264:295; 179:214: 0.93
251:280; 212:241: 0.92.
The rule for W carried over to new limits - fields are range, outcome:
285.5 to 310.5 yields 29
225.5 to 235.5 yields 32.7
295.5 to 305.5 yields 30.8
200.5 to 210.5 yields 30.9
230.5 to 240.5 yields 34.9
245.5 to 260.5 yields 32.3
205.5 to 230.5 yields 29.6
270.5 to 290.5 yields 28.7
